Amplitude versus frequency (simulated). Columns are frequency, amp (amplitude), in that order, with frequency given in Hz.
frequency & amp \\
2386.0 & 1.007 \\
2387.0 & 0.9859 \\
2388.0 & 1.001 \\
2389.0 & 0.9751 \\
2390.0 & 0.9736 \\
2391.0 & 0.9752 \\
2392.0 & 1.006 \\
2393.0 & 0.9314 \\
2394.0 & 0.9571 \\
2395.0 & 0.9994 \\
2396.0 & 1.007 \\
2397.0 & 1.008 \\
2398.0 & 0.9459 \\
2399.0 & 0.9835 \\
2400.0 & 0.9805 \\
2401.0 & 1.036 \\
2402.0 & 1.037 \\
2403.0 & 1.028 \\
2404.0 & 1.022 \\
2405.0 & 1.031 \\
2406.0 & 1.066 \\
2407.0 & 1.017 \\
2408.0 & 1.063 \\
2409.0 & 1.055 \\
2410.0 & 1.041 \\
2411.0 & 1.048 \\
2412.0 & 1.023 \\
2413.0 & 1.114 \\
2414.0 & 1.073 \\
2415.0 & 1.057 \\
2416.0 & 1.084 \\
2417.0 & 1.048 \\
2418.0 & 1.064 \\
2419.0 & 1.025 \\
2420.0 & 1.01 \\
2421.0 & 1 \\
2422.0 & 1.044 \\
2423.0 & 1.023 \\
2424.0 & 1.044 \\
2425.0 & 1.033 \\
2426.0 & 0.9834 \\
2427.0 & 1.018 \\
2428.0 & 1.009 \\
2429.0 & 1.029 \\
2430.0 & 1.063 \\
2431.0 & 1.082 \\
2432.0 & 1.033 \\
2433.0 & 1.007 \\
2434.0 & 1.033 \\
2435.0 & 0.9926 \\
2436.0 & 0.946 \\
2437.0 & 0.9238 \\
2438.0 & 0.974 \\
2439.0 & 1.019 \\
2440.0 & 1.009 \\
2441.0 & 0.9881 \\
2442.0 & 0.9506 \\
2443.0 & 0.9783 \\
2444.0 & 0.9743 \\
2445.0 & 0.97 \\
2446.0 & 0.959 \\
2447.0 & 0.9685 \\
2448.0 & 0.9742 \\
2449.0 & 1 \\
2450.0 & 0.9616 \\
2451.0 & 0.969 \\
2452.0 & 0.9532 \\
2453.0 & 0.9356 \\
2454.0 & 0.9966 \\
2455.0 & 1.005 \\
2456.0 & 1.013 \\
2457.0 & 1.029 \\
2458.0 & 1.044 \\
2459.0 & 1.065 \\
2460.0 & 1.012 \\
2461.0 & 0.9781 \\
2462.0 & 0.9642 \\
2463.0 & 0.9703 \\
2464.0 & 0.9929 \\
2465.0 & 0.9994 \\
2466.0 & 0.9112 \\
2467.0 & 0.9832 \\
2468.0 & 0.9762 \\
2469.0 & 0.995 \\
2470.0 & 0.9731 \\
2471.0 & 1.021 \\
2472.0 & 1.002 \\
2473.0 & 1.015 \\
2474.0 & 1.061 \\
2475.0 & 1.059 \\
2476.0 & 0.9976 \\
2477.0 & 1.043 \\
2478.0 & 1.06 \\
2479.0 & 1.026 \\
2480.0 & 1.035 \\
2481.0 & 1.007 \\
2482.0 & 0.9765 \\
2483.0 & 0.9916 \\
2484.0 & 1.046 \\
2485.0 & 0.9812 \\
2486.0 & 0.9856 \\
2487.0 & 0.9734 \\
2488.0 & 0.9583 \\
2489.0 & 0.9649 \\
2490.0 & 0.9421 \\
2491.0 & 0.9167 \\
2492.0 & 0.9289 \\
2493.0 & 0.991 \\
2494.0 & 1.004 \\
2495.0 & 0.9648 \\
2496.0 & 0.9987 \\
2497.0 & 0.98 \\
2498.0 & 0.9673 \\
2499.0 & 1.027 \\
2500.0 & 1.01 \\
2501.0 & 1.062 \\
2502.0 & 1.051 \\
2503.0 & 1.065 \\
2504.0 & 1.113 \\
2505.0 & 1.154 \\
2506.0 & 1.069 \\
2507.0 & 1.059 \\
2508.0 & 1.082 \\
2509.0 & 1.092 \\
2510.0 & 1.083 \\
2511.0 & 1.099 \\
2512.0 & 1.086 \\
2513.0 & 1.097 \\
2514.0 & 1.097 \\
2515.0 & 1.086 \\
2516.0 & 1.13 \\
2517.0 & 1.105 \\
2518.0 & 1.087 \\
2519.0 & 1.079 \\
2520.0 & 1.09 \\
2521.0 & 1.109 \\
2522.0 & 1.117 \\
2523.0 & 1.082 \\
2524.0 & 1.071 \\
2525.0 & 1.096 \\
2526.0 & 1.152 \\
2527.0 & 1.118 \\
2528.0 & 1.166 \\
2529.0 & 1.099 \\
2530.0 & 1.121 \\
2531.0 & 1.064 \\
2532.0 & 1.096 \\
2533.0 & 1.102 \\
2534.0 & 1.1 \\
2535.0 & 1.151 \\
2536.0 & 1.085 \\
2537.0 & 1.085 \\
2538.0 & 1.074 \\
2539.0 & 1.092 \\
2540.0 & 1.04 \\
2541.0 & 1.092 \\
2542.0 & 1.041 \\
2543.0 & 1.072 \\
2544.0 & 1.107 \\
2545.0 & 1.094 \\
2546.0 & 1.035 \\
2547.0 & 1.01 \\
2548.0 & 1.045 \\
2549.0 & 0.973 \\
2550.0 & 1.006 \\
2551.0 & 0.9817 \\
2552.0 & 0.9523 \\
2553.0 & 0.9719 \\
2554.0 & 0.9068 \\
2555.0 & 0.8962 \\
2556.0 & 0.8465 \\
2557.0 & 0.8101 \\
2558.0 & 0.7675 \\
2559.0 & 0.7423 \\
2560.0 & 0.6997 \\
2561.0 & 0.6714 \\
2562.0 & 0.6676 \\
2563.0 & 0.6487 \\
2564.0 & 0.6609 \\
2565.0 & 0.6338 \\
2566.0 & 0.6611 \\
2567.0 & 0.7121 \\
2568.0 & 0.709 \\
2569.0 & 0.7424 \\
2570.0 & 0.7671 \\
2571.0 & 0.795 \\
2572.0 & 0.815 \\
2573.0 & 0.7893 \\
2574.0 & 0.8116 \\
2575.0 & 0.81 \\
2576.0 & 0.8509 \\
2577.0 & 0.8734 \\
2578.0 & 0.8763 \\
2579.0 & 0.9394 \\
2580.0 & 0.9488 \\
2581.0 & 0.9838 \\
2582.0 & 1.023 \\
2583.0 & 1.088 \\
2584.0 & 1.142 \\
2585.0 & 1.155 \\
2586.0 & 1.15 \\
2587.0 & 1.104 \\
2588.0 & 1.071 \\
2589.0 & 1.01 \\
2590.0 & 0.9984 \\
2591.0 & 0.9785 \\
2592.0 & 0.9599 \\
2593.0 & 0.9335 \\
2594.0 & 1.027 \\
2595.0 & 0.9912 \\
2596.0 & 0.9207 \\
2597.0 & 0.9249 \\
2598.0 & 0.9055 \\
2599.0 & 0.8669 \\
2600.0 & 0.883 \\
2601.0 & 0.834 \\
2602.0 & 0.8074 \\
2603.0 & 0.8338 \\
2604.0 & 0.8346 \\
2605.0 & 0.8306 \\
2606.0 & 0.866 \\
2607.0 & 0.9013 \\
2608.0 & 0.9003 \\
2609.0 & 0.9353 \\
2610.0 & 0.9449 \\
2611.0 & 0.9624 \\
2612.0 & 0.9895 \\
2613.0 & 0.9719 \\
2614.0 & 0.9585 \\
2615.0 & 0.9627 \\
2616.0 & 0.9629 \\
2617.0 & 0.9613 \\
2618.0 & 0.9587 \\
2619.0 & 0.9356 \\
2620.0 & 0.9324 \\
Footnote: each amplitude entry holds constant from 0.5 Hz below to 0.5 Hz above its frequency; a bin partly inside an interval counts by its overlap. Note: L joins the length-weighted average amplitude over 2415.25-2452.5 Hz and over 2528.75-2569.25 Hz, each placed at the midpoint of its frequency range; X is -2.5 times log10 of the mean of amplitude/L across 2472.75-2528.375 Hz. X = -0.09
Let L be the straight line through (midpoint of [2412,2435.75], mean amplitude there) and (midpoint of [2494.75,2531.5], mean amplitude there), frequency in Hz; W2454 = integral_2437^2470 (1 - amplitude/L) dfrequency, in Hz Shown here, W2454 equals 2.1 Hz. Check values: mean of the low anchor 1.04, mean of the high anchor 1.08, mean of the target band 0.984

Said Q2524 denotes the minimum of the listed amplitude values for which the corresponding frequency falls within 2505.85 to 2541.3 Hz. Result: 1.04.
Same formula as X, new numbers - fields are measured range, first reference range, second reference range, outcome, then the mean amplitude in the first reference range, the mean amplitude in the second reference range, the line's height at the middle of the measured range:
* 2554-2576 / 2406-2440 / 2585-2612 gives 0.265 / 1.03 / 0.942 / 0.959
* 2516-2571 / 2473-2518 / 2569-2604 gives 0.016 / 1.03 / 0.933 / 0.98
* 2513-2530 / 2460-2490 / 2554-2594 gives -0.180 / 0.997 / 0.868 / 0.937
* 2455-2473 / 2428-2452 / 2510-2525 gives 0.028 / 0.991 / 1.09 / 1.02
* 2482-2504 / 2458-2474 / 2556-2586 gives -0.047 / 0.994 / 0.826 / 0.951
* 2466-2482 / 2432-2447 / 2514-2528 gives 0.022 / 0.982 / 1.1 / 1.03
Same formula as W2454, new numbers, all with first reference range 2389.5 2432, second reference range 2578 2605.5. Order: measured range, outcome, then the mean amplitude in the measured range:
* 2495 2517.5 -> -1.6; 1.07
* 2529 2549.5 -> -1.9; 1.07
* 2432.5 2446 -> 0.5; 0.981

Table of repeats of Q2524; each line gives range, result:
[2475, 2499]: 0.9167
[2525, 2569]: 0.6338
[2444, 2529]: 0.9112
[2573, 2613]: 0.7893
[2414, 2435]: 0.9834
